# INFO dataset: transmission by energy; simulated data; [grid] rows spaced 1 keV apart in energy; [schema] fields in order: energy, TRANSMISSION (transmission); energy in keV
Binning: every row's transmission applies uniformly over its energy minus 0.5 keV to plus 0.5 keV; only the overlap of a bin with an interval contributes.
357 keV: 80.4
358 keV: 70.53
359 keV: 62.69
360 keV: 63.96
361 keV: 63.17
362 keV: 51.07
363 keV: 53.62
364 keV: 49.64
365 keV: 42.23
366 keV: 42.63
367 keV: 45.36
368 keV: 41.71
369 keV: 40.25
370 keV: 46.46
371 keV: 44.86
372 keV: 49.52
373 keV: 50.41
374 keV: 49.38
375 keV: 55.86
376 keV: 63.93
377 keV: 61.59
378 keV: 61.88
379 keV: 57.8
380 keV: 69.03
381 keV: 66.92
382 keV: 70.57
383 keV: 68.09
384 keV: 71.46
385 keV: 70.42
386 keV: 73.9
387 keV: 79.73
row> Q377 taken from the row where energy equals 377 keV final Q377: 61.59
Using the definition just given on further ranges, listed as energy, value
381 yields 66.92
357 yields 80.4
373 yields 50.41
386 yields 73.9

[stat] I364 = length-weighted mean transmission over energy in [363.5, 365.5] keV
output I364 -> 45.9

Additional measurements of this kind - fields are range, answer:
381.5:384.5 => 70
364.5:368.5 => 43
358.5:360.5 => 63.3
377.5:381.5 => 63.9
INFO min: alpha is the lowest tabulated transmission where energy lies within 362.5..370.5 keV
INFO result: 40.25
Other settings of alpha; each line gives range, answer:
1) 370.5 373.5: 44.86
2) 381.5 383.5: 68.09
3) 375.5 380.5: 57.8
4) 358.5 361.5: 62.69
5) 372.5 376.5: 49.38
